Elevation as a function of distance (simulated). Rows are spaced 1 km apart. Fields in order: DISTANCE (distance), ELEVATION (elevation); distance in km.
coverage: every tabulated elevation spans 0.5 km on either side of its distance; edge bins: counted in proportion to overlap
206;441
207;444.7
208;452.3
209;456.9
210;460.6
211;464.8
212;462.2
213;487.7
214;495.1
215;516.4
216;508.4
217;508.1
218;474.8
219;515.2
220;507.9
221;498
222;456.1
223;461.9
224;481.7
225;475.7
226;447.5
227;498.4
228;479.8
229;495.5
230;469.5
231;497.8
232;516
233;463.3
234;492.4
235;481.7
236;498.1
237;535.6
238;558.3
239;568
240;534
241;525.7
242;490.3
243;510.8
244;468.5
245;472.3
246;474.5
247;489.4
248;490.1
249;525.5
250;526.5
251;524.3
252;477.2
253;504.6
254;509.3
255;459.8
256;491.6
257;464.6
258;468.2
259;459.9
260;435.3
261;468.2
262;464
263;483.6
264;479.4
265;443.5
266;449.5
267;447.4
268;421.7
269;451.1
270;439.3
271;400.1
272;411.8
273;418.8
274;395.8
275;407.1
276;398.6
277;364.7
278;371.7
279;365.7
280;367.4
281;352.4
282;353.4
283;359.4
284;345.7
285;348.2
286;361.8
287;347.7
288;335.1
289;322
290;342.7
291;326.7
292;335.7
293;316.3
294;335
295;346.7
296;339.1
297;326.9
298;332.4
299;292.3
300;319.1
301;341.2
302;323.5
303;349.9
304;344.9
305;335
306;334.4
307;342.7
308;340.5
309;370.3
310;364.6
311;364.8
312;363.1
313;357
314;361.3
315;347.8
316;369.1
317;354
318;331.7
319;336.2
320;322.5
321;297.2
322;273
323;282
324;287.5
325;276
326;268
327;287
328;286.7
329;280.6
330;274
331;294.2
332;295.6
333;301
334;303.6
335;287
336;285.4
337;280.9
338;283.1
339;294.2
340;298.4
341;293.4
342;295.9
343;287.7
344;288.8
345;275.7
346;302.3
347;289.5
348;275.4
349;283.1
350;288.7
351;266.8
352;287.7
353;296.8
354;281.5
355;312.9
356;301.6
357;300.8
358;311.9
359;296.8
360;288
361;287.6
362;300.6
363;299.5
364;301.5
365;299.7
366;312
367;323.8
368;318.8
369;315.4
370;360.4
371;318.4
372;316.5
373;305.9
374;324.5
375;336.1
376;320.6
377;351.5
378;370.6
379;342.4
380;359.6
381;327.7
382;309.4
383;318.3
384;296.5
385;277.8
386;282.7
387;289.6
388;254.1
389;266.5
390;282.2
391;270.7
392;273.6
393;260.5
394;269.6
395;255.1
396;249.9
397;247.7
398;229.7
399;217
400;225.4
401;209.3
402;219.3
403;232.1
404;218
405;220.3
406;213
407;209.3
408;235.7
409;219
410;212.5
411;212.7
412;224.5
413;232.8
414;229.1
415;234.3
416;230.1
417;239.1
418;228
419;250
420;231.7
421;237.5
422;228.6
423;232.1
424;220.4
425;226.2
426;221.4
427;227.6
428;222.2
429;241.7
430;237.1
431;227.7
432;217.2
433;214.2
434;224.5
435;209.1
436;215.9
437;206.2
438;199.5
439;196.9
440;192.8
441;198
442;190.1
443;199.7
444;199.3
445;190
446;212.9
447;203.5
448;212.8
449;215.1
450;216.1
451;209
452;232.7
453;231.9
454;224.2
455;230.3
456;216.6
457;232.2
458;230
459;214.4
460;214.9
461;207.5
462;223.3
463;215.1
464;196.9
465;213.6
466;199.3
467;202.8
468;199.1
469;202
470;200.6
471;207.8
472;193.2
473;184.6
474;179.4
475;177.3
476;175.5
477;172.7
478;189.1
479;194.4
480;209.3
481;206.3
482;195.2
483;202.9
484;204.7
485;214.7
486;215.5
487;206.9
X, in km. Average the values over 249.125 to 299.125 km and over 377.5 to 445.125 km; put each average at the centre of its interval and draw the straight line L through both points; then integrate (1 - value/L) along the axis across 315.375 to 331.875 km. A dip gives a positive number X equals 2.1 km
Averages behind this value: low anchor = 406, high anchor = 241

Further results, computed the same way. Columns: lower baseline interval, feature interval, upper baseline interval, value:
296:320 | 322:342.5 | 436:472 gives 2.1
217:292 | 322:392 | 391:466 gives 3.3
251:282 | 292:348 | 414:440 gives 7.7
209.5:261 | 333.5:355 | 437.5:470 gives 3.8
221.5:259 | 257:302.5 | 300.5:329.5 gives 2.7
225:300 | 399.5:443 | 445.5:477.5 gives 5.5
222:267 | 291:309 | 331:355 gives 2.0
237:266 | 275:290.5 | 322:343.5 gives 2.1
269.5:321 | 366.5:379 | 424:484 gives -2.1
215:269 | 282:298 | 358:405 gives 3.1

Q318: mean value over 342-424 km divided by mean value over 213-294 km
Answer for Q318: 0.6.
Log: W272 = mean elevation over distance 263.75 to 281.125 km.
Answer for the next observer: 411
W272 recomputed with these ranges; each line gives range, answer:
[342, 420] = 277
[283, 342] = 322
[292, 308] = 332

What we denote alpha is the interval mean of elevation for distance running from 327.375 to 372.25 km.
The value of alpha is 296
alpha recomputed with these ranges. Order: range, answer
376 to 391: 308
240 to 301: 416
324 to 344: 288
